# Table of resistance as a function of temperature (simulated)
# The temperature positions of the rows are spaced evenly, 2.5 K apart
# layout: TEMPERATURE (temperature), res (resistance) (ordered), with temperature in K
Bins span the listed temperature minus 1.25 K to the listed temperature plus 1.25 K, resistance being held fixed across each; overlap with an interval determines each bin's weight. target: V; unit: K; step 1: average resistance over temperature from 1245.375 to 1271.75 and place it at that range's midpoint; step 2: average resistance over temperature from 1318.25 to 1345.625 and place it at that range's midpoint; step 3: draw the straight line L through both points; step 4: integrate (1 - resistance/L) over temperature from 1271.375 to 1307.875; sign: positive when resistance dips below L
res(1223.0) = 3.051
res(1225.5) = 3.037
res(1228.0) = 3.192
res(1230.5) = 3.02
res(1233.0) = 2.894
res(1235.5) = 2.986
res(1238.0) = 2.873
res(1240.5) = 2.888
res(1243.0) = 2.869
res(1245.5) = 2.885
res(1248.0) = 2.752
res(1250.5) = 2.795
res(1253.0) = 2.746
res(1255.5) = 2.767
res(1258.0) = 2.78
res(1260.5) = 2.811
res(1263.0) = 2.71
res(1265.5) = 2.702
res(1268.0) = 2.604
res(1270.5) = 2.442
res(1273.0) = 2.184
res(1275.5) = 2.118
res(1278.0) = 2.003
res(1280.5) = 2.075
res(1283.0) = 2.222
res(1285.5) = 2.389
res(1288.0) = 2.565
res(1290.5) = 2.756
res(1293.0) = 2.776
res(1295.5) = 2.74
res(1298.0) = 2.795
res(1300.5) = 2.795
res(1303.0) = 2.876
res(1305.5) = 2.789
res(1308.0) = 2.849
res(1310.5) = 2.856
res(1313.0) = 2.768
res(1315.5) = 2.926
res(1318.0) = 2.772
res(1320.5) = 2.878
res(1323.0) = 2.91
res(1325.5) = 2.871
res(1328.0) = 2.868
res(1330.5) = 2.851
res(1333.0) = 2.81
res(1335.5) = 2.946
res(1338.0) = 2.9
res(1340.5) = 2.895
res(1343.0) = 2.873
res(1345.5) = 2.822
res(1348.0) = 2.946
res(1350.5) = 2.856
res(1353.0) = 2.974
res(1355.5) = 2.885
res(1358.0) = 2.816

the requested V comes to 3.6 K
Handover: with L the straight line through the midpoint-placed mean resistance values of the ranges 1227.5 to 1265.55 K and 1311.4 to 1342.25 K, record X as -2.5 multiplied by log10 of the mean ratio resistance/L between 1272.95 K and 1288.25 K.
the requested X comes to 0.28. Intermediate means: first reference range 2.85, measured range 2.2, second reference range 2.87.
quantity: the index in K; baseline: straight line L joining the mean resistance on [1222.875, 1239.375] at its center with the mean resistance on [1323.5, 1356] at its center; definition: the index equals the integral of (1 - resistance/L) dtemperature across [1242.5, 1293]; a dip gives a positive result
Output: 6.90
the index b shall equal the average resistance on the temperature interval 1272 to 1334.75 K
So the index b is 2.66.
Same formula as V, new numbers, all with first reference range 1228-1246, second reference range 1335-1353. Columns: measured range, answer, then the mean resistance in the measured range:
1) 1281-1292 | 1.7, 2.46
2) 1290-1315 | 0.9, 2.81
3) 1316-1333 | 0.3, 2.86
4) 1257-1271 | 1.2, 2.69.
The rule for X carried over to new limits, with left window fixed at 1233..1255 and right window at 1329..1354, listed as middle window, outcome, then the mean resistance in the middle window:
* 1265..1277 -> 0.20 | 2.38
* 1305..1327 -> 0.01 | 2.85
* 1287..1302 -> 0.05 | 2.74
